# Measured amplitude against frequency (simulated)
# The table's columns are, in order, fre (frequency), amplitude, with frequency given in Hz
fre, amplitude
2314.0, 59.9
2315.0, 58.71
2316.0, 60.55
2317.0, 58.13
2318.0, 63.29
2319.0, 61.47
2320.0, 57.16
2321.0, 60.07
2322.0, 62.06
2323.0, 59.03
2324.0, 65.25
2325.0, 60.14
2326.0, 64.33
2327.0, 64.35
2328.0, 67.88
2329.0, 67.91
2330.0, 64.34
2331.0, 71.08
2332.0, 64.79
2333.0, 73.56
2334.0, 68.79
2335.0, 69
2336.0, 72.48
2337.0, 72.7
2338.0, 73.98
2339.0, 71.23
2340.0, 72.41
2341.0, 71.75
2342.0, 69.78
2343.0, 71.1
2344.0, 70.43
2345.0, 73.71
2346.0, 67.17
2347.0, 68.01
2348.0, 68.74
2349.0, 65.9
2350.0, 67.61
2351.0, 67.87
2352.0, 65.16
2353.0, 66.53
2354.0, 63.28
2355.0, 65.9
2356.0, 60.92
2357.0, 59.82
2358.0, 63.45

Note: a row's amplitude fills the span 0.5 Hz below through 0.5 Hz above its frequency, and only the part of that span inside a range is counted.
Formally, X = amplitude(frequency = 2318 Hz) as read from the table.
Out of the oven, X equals 63.29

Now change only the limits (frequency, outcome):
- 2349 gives 65.9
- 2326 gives 64.33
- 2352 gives 65.16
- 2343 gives 71.1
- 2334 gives 68.79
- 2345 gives 73.71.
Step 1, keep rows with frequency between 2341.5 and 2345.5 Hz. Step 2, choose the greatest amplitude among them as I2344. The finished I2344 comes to 73.71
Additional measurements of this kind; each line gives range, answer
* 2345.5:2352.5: 68.74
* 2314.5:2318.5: 63.29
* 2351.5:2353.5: 66.53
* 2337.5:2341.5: 73.98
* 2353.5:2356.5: 65.9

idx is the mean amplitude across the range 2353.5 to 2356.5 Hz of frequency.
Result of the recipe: 63.4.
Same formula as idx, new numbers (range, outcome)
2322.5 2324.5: 62.1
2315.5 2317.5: 59.3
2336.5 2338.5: 73.3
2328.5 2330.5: 66.1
